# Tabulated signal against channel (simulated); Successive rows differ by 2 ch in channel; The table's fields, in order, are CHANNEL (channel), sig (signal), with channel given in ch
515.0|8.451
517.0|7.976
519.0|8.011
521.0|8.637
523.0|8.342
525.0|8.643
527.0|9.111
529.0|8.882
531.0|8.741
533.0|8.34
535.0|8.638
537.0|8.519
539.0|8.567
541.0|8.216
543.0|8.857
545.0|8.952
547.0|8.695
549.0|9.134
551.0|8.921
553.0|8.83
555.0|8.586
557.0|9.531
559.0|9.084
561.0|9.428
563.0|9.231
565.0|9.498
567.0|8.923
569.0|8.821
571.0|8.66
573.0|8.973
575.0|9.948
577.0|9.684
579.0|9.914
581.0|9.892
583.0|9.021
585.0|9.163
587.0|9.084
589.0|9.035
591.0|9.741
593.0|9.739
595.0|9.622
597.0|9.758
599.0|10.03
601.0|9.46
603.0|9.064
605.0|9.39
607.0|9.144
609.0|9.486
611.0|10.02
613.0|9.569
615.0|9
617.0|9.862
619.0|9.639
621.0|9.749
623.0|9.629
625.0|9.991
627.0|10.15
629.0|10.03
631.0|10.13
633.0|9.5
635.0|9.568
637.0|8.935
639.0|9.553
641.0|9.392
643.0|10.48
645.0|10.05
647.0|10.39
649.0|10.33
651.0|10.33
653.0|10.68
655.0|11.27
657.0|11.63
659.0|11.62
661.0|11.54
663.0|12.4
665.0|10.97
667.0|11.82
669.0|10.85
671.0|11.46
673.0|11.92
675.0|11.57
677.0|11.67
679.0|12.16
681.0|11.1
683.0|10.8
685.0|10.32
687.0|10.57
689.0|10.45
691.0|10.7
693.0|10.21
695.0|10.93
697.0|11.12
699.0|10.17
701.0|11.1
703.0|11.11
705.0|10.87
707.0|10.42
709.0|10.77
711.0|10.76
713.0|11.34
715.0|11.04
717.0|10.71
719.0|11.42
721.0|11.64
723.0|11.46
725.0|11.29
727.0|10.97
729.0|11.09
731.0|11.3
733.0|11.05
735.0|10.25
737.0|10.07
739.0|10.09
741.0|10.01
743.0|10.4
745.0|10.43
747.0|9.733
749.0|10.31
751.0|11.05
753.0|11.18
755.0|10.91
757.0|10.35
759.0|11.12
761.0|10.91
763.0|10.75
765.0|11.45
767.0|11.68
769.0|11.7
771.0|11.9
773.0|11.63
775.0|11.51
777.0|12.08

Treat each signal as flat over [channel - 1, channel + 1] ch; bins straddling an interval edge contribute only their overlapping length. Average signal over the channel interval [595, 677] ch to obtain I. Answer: 10.3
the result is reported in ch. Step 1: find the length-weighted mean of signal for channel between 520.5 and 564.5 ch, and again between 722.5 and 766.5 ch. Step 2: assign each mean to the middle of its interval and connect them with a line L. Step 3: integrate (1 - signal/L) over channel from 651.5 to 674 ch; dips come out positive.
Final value -3.3 ch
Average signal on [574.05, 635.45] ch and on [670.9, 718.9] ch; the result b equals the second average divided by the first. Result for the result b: 1.1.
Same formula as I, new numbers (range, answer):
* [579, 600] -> 9.53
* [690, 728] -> 10.9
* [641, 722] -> 11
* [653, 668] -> 11.5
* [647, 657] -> 10.7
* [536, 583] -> 9.08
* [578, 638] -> 9.58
